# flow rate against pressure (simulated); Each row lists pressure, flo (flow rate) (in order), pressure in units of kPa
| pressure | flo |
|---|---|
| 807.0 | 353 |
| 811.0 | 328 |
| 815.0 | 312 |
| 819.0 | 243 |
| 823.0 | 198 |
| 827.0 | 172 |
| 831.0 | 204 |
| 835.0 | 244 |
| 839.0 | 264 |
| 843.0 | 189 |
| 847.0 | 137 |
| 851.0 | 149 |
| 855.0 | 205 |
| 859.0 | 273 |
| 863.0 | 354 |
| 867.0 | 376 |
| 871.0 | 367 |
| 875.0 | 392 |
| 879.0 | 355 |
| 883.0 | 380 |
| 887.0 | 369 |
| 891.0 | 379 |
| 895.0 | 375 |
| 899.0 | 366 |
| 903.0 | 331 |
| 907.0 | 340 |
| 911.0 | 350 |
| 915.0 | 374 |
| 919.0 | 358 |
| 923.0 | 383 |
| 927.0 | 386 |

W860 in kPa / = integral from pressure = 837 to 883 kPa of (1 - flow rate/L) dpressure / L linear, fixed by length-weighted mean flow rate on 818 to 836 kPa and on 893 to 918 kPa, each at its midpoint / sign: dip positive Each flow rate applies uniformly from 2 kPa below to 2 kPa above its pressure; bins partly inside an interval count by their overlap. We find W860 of -1.3 kPa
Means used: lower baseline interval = 209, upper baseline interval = 356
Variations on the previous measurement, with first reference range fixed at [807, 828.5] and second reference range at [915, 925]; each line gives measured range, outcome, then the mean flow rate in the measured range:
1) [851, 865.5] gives 2.1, 263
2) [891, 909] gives -0.3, 356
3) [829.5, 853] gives 7.2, 198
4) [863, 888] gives -3.7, 372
